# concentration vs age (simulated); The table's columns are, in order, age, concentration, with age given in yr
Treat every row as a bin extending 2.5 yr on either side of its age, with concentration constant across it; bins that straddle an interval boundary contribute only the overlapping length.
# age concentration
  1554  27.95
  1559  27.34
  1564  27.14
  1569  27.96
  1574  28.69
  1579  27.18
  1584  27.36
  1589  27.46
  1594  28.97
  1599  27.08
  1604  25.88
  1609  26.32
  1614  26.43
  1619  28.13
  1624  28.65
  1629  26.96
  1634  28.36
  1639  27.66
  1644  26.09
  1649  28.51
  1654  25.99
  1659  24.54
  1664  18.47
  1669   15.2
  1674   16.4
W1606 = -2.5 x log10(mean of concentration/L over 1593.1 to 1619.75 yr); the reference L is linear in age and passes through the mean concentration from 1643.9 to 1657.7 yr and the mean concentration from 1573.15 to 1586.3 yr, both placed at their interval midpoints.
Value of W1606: 0.01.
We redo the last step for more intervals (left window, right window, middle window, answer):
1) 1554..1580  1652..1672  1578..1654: -0.14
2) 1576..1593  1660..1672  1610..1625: -0.17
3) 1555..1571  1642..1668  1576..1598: -0.04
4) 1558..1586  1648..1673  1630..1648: -0.18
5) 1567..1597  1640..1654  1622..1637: -0.02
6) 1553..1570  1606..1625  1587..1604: -0.01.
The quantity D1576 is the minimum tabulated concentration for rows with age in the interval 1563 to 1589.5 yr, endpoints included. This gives 27.14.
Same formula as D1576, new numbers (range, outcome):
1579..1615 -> 25.88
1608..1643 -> 26.32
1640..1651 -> 26.09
